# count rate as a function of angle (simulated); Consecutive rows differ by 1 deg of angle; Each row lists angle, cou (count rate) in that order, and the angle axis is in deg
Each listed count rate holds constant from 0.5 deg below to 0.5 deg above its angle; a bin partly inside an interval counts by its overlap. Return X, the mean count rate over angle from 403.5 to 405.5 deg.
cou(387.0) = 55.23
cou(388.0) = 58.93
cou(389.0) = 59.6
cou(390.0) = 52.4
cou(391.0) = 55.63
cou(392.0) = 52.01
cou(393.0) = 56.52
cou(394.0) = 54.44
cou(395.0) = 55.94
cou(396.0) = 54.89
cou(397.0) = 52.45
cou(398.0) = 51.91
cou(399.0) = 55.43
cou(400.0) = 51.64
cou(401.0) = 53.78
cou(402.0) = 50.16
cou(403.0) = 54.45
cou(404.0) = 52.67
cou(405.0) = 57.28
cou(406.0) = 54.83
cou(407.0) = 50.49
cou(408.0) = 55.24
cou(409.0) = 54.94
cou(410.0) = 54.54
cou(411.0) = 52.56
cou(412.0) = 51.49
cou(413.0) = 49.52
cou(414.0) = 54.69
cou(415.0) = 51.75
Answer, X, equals 55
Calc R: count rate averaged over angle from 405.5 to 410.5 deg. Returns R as 54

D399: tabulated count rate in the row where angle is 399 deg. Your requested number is 55.43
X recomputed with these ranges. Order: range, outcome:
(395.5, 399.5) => 53.7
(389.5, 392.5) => 53.3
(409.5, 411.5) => 53.5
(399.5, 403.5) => 52.5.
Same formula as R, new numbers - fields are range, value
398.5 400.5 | 53.5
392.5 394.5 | 55.5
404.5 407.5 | 54.2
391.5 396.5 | 54.8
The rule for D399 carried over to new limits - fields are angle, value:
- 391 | 55.63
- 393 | 56.52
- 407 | 50.49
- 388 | 58.93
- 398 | 51.91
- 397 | 52.45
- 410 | 54.54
